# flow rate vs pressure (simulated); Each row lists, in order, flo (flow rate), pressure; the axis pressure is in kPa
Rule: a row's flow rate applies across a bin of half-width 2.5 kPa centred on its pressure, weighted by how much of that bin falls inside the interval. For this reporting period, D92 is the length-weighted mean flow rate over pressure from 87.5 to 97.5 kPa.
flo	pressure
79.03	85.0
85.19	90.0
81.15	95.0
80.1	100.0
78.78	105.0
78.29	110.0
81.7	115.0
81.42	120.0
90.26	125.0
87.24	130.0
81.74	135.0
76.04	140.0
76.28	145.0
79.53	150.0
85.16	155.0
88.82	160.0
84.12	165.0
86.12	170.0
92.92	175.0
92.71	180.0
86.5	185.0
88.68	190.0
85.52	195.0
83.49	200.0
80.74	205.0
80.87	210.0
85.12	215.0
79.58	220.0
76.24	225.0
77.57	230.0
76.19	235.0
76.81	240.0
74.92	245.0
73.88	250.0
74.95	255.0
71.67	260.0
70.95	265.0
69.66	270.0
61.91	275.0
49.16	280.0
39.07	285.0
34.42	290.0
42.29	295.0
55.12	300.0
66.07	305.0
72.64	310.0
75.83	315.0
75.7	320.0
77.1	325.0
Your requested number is 83.2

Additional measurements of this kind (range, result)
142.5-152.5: 77.9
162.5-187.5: 88.5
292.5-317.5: 62.4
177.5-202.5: 87.4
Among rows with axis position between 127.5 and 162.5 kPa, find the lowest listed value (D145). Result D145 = 76.04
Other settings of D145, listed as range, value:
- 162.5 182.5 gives 84.12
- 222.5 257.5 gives 73.88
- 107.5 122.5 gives 78.29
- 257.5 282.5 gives 49.16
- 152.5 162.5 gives 85.16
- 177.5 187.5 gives 86.5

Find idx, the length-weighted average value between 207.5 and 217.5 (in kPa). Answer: 83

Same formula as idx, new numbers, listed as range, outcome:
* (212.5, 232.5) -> 79.6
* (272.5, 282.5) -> 55.5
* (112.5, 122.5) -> 81.6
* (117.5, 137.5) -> 85.2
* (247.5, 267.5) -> 72.9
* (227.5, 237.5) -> 76.9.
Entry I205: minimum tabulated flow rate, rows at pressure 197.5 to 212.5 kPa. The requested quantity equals 80.74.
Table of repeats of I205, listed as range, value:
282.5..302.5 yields 34.42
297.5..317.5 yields 55.12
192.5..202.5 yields 83.49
